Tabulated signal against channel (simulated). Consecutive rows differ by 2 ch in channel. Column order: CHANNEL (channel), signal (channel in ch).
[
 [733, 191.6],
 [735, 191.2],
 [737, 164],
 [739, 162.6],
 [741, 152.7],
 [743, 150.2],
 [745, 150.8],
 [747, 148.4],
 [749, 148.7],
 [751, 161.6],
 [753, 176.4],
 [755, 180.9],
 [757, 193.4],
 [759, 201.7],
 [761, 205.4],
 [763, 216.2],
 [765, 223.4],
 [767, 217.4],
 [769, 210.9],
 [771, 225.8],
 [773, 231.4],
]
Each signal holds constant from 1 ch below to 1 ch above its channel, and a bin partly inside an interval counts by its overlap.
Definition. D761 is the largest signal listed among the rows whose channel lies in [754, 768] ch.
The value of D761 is 223.4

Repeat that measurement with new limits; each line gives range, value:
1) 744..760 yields 201.7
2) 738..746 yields 162.6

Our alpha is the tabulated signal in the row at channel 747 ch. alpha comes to 148.4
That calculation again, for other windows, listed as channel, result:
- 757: 193.4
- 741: 152.7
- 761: 205.4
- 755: 180.9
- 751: 161.6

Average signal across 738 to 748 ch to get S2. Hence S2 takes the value 153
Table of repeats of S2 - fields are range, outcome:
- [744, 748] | 150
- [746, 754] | 159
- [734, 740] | 173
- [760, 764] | 211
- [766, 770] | 214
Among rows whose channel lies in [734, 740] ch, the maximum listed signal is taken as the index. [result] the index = 191.2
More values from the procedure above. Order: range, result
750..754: 176.4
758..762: 205.4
